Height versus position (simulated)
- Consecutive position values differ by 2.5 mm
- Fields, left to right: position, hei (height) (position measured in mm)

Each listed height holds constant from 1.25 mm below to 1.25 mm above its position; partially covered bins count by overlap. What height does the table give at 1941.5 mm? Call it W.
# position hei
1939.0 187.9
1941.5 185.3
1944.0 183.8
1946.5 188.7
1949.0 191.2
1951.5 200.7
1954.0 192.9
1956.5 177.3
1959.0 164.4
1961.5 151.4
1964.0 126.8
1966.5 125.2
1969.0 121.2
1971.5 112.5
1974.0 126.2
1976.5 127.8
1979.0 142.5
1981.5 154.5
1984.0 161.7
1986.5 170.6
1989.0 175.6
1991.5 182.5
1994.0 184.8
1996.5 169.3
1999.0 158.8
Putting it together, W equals 185.3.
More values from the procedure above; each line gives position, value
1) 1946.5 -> 188.7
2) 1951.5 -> 200.7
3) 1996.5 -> 169.3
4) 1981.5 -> 154.5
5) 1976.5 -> 127.8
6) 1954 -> 192.9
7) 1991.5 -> 182.5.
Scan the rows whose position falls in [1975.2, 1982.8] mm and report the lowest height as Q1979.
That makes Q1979 127.8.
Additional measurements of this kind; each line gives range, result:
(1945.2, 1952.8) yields 188.7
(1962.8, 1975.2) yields 112.5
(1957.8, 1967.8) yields 125.2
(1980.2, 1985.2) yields 154.5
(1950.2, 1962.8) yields 151.4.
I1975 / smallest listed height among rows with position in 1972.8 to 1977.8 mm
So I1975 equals 126.2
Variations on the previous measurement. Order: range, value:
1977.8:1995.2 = 142.5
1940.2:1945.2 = 183.8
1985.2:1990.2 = 170.6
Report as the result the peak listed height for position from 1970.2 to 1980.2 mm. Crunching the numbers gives 142.5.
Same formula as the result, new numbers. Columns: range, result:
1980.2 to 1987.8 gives 170.6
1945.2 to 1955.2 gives 200.7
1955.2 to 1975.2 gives 177.3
